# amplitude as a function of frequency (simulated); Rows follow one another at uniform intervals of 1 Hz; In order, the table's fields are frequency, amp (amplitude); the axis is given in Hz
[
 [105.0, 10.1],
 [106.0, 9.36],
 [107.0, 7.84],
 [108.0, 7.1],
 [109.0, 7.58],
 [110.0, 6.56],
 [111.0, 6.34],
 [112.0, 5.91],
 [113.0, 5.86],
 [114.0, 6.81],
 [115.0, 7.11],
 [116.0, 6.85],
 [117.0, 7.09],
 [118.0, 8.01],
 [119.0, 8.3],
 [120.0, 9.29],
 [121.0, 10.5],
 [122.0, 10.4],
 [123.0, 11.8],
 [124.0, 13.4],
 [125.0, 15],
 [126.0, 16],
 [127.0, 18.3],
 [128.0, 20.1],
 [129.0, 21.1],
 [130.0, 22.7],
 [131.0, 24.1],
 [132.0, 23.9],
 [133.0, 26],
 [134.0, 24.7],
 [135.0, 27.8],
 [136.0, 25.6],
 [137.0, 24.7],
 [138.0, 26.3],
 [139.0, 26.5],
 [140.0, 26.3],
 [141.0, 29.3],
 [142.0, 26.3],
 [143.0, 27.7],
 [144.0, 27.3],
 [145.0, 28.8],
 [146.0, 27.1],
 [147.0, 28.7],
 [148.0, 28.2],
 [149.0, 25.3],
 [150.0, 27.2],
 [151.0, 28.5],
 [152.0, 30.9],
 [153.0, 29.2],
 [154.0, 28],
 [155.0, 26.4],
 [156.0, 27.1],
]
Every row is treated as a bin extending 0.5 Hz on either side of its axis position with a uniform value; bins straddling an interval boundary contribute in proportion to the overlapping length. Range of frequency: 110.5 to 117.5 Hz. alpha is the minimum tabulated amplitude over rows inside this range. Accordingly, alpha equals 5.86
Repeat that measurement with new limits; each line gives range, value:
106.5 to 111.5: 6.34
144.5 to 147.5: 27.1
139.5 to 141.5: 26.3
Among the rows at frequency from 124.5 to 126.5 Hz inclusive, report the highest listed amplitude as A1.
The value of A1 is 16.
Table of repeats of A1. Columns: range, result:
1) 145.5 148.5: 28.7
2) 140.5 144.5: 29.3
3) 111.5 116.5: 7.11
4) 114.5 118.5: 8.01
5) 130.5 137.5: 27.8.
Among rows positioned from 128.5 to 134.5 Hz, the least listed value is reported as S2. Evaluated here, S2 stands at 21.1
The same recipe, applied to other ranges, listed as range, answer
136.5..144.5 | 24.7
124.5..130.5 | 15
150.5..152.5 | 28.5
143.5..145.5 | 27.3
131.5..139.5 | 23.9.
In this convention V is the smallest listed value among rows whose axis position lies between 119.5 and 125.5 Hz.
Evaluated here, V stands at 9.29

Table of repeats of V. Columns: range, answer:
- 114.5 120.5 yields 6.85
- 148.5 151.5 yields 25.3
